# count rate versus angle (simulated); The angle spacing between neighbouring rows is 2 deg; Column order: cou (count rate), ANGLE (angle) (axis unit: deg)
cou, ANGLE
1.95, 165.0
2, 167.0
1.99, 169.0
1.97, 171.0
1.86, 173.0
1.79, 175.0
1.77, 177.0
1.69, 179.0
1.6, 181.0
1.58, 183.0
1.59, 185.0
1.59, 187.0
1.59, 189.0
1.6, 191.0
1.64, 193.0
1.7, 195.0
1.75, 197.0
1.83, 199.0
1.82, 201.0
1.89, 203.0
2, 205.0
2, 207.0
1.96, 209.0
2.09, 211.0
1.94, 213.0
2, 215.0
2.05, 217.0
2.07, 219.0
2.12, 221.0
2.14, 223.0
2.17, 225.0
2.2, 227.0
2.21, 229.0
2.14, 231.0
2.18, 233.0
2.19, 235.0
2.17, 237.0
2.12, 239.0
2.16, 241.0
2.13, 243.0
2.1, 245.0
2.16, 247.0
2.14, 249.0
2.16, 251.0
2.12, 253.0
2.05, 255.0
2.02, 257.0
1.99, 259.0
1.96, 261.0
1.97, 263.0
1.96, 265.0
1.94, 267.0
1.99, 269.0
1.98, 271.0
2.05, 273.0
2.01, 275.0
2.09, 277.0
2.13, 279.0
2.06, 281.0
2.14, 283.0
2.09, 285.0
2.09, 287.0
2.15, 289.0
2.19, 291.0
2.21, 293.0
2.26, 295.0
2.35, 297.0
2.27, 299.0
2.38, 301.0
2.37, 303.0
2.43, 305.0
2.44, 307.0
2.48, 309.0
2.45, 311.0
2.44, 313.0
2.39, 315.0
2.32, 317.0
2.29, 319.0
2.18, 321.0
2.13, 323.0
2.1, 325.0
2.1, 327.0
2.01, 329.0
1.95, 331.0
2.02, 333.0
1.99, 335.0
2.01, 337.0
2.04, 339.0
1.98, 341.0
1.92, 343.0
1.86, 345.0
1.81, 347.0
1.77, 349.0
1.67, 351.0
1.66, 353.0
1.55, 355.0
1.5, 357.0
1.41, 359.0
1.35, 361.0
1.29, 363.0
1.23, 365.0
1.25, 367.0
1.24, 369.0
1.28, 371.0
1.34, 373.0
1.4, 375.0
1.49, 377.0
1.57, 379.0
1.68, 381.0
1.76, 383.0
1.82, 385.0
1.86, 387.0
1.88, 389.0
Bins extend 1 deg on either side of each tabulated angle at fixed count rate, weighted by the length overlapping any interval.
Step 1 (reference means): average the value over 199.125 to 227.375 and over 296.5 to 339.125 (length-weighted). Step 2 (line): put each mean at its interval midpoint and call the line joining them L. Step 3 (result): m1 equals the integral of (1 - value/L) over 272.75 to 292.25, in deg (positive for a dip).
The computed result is 0.55 deg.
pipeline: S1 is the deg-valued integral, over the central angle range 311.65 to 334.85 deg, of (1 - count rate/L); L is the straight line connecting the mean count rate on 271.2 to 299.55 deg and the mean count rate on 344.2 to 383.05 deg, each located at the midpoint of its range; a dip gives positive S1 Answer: -4.31 deg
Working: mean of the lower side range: 2.14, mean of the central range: 2.17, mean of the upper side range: 1.5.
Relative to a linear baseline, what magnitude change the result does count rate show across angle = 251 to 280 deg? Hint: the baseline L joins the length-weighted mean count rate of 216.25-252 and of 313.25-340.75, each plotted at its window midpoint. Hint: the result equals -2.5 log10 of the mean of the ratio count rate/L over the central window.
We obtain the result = 0.06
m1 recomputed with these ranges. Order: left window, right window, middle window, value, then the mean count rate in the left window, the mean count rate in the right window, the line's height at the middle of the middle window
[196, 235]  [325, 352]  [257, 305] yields -3.30 deg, 2.03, 1.94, 1.98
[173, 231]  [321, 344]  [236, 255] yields -2.06 deg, 1.88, 2.03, 1.93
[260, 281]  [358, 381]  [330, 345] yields -3.87 deg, 2.01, 1.36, 1.57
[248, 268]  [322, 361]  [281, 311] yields -4.99 deg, 2.03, 1.85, 1.95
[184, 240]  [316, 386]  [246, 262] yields -1.56 deg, 1.96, 1.74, 1.89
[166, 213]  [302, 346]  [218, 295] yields -4.50 deg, 1.8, 2.18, 1.99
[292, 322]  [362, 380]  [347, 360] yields 0.10 deg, 2.35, 1.34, 1.62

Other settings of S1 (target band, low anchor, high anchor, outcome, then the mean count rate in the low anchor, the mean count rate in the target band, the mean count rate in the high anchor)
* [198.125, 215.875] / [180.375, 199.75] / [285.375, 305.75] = -2.1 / 1.65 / 1.95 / 2.26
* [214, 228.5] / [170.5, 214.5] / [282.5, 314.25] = -1.4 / 1.78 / 2.11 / 2.3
